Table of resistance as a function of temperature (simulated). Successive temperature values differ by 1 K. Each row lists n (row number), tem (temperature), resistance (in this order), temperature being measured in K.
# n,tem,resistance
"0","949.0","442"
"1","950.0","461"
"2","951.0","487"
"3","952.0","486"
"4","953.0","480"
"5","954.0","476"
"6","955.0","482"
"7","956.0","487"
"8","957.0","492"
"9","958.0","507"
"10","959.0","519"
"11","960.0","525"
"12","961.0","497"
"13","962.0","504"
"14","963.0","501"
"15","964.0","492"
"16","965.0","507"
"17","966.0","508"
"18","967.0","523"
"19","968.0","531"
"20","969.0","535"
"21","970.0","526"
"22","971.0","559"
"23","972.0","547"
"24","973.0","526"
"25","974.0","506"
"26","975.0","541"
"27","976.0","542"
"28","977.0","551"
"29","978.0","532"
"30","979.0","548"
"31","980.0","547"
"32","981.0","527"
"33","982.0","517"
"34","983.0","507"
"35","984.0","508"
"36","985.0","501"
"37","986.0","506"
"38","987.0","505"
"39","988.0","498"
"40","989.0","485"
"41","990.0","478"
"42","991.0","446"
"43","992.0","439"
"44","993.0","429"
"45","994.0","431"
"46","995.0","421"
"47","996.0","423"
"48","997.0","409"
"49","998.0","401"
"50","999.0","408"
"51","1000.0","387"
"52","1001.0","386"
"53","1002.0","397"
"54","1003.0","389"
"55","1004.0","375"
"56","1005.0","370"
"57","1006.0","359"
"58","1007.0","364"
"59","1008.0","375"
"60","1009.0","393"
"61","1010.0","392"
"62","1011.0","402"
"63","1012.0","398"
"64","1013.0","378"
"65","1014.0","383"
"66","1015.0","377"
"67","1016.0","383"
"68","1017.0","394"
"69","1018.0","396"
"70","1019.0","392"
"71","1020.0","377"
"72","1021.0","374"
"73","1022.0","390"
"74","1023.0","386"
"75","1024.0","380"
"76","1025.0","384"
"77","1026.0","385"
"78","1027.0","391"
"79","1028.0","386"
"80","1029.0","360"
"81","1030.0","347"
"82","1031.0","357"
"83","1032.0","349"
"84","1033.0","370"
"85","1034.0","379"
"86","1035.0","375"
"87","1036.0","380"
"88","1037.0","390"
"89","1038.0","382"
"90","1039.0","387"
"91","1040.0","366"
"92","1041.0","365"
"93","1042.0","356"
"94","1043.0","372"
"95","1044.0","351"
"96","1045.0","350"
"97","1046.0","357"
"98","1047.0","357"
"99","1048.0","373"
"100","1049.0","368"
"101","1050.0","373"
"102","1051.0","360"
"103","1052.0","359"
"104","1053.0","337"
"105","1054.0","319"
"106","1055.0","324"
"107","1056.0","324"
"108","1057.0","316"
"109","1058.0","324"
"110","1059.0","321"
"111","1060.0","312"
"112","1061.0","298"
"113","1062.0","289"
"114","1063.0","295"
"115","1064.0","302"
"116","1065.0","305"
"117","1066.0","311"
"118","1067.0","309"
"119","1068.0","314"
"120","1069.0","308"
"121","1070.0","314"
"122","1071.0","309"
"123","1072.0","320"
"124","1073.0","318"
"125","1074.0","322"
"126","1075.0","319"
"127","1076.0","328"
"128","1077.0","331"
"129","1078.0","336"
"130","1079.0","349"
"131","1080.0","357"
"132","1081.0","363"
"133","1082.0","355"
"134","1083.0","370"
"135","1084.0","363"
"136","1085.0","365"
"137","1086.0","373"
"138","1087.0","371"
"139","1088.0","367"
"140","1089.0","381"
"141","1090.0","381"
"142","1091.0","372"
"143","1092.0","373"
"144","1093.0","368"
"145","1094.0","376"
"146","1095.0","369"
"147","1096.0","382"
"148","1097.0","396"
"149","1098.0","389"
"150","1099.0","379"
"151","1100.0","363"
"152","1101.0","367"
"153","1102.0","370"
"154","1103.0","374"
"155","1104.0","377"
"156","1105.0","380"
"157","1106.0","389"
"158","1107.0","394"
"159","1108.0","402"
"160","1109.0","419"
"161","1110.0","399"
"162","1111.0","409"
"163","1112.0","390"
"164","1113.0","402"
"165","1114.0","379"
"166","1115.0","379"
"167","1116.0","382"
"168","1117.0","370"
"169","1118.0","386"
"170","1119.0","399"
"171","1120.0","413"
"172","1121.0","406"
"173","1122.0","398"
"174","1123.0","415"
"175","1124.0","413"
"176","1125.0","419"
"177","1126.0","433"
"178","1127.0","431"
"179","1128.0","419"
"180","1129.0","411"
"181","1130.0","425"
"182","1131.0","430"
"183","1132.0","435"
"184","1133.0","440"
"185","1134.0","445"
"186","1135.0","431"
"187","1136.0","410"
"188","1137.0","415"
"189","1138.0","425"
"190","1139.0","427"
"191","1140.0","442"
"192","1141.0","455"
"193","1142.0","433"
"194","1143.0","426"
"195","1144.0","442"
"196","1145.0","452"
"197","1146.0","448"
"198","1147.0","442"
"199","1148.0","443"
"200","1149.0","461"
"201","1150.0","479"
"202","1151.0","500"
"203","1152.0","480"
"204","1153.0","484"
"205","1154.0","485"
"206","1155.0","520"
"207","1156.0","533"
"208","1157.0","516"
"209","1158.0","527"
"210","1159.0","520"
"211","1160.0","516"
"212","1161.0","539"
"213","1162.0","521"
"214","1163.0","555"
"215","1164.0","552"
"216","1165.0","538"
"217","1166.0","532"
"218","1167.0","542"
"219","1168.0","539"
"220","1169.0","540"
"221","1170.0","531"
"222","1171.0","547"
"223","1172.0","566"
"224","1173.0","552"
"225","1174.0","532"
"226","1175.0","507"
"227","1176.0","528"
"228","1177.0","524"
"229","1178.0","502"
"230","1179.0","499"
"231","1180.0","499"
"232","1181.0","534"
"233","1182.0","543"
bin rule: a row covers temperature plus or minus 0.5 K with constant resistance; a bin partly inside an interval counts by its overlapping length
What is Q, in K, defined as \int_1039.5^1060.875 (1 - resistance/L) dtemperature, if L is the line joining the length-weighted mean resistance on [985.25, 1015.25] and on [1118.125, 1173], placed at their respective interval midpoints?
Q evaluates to 4.31 K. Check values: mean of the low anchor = 414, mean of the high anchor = 470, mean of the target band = 346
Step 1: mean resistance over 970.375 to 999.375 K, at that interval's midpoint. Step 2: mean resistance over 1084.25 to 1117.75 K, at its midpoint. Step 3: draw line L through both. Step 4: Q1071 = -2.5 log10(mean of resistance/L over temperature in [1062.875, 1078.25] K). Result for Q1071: 0.286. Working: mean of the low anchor 491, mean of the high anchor 381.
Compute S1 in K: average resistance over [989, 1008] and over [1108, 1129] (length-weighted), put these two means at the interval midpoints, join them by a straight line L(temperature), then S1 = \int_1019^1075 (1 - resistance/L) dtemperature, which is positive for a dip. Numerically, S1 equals 8.0 K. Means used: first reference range 407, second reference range 403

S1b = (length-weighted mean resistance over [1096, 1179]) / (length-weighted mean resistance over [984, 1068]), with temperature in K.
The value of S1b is 1.2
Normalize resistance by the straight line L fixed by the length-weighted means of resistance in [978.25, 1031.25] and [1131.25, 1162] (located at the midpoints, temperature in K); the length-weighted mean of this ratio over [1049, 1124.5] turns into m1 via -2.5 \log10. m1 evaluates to 0.24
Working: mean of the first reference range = 419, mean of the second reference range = 466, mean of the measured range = 358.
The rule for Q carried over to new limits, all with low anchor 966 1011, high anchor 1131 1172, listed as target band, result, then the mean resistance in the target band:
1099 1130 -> 5.42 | 396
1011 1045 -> 6.78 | 377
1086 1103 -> 3.66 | 375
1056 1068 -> 4.20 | 308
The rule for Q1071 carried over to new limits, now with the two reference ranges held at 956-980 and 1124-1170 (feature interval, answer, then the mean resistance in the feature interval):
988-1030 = 0.27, 398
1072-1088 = 0.37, 348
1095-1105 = 0.27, 377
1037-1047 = 0.34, 366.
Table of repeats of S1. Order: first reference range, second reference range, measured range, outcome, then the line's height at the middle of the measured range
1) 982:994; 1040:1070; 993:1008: 2.0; 454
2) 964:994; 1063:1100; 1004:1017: 2.2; 461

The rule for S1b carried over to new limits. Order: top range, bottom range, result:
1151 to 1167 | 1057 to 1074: 1.68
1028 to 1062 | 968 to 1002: 0.73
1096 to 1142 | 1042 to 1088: 1.21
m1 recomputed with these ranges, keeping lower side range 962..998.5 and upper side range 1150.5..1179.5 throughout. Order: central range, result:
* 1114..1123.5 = 0.30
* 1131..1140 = 0.21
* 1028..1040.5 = 0.34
